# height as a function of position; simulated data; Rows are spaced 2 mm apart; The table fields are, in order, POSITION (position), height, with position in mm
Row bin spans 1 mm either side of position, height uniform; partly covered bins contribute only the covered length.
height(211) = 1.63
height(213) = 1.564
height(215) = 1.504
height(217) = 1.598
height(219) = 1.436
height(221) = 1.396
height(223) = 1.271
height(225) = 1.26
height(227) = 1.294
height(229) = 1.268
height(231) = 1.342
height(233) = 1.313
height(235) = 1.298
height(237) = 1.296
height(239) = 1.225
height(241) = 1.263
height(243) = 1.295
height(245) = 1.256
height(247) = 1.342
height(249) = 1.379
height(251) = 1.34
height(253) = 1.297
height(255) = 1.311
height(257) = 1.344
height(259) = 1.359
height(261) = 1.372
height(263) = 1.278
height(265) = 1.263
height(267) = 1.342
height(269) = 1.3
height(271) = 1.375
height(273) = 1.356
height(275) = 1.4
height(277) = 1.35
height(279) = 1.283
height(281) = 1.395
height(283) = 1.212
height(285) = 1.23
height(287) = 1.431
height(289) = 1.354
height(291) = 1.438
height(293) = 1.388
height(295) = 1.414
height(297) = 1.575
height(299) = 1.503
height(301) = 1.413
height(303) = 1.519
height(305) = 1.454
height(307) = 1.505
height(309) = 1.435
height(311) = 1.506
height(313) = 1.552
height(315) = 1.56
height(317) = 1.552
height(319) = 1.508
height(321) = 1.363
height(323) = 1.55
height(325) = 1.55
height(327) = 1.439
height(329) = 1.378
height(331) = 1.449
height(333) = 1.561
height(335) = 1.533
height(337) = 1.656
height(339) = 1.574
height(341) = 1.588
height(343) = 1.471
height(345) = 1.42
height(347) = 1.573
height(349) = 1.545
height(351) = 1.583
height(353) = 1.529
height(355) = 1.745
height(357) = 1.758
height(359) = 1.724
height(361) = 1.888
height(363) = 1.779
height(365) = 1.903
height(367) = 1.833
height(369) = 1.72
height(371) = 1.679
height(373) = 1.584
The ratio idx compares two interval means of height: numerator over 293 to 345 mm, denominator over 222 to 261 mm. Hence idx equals 1.15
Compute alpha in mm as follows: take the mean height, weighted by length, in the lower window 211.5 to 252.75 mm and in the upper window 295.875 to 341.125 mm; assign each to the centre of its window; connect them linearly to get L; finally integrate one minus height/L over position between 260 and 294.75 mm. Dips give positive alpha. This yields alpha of 2.22 mm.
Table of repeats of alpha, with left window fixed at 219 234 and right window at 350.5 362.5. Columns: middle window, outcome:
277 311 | 2.5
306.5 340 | 2.1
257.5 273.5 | 1.2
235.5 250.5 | 0.8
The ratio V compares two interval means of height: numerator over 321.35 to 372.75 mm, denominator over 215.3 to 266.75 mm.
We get 1.2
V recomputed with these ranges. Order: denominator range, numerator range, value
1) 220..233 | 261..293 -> 1.02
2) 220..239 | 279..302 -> 1.07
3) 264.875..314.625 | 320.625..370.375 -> 1.15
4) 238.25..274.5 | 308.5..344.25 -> 1.15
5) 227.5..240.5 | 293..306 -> 1.14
